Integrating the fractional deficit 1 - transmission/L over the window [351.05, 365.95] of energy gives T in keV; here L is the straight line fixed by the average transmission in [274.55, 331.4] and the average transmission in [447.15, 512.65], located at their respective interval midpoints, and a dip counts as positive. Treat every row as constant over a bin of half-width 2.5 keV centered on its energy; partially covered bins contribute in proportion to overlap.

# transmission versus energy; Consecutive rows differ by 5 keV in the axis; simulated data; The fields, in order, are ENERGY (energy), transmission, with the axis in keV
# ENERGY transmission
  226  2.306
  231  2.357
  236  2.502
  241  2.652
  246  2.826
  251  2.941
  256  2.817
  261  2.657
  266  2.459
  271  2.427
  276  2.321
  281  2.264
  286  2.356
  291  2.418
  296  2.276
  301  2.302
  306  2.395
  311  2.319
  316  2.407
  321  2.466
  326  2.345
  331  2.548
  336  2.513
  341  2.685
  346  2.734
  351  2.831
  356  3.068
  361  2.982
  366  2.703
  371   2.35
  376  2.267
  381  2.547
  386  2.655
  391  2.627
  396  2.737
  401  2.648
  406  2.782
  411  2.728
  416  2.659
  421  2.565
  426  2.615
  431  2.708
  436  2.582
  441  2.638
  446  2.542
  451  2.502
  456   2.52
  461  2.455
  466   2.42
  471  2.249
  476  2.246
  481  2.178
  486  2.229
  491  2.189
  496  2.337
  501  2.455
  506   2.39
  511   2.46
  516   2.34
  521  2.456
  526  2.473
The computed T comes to -3.7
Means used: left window 2.36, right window 2.36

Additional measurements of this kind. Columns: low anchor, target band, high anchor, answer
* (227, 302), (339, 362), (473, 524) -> -3.92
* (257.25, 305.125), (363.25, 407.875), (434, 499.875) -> -3.65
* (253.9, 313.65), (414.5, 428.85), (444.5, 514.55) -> -1.39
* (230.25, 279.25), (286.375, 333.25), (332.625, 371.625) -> 5.23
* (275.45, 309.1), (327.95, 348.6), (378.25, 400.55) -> -1.13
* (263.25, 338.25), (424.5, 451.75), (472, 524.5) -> -2.98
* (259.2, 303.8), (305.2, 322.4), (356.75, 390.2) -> 0.49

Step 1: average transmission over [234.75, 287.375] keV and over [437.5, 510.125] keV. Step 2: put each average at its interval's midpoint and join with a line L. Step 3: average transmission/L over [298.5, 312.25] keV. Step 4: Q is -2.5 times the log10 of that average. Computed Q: 0.09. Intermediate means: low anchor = 2.57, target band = 2.34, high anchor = 2.39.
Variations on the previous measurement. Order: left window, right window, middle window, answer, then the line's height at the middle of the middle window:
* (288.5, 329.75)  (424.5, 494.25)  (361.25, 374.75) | -0.080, 2.39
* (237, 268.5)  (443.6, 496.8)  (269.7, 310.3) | 0.135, 2.65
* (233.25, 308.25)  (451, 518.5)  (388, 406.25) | -0.116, 2.41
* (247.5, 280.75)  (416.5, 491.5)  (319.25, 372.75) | -0.056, 2.53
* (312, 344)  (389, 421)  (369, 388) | 0.072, 2.62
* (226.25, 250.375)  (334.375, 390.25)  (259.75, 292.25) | 0.089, 2.61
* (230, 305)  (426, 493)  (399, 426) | -0.095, 2.45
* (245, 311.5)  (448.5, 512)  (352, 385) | -0.101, 2.42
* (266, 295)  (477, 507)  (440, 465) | -0.097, 2.3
